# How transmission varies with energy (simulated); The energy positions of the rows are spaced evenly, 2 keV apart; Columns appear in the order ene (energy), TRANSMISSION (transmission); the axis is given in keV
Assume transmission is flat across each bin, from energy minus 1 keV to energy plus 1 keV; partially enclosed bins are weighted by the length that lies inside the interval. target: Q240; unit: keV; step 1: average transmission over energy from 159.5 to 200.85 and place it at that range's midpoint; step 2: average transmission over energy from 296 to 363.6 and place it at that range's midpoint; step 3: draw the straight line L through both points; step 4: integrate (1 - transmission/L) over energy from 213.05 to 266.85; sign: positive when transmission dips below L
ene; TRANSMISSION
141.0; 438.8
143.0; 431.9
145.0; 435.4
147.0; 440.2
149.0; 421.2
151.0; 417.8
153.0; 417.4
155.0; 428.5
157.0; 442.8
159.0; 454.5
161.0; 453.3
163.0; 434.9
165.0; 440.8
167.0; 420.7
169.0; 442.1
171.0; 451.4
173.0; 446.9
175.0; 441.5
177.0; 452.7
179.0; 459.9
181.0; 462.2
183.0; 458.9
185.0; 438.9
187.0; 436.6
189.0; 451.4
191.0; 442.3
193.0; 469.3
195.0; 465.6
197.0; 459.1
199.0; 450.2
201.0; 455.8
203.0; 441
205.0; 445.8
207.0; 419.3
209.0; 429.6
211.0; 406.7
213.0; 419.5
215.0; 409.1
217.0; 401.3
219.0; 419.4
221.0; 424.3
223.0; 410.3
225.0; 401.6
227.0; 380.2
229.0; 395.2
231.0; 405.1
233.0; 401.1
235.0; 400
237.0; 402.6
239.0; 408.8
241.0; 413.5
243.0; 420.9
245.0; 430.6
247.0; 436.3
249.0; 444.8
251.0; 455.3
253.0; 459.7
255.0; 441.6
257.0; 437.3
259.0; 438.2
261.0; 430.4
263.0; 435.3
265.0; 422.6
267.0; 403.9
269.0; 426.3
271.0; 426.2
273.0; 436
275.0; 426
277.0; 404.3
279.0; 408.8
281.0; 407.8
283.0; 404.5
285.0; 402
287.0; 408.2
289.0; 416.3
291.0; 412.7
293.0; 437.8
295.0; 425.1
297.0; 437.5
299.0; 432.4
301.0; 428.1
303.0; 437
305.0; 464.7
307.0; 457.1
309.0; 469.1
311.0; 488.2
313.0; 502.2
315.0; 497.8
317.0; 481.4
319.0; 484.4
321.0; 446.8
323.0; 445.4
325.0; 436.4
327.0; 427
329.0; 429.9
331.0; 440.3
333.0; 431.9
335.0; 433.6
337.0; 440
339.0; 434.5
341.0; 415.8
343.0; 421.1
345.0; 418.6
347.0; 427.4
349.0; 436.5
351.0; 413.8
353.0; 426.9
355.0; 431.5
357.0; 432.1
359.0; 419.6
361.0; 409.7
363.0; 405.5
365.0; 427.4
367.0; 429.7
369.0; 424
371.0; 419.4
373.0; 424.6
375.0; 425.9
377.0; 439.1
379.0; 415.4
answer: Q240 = 3.15 keV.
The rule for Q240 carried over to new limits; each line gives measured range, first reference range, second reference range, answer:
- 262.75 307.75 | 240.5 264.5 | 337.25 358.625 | 1.0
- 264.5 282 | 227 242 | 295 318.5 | 0.7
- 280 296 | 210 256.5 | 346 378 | 0.2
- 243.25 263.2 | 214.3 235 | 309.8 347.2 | -1.1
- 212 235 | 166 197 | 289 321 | 2.3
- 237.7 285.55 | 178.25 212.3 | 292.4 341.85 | 2.3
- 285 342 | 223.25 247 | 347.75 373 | -3.7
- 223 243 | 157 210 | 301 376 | 1.9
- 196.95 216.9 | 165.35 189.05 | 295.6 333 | 0.8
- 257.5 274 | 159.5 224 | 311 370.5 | 0.4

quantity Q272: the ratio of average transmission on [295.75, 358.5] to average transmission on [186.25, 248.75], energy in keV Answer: 1.05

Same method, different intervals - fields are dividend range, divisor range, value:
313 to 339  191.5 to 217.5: 1.03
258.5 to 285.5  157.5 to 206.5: 0.93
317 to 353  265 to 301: 1.04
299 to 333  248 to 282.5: 1.06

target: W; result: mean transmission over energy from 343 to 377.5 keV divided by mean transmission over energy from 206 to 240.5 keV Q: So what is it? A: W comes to 1.0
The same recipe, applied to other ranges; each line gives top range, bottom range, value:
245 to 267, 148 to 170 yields 1.01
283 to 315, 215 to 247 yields 1.08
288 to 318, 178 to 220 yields 1.03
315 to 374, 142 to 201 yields 0.97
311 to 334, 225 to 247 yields 1.13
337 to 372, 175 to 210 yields 0.94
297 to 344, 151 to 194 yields 1.01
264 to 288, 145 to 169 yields 0.96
